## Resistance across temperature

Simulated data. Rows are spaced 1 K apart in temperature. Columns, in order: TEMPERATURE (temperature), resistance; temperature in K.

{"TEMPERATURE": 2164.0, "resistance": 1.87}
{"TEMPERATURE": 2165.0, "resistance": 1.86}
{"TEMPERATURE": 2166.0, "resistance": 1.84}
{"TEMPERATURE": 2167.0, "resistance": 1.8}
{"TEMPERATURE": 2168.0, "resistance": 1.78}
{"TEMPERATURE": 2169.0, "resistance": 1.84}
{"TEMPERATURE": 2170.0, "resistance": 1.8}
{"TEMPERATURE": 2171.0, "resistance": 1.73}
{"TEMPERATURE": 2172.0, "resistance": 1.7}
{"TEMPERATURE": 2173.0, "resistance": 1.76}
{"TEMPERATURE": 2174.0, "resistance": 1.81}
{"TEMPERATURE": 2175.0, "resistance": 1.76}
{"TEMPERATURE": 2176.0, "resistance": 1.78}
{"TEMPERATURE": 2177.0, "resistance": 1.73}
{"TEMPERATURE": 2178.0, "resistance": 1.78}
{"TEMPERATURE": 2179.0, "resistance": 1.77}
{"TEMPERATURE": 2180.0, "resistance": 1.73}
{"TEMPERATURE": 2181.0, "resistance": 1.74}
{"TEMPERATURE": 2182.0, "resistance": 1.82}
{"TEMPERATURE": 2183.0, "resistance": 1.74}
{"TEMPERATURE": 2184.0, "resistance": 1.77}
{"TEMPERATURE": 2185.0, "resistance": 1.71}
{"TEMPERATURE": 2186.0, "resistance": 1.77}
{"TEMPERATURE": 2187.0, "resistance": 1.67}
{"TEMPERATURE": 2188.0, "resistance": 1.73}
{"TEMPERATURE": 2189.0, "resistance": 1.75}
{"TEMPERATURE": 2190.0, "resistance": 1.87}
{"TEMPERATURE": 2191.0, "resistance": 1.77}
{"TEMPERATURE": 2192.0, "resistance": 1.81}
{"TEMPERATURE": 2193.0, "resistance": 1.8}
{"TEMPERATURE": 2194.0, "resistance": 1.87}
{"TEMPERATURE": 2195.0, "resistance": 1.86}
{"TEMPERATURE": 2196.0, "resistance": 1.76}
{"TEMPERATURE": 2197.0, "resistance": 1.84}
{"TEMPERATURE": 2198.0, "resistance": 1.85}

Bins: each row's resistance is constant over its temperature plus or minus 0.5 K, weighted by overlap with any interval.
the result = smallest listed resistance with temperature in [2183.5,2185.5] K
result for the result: 1.71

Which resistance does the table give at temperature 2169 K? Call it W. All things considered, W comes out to 1.84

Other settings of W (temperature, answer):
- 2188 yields 1.73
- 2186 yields 1.77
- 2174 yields 1.81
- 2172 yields 1.7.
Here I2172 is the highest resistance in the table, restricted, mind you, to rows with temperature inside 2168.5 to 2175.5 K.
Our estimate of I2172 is 1.84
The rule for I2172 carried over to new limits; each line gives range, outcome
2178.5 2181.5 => 1.77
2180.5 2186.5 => 1.82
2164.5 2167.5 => 1.86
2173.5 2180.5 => 1.81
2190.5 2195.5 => 1.87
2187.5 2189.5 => 1.75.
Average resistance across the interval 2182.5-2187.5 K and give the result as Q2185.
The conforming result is 1.73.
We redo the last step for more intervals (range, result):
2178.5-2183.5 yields 1.76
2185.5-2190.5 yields 1.76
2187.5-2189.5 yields 1.74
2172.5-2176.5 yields 1.78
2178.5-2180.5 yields 1.75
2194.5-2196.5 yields 1.81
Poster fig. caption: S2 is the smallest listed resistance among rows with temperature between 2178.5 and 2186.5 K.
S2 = 1.71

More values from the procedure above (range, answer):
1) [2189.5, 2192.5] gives 1.77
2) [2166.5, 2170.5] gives 1.78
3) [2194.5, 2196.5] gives 1.76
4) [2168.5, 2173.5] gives 1.7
